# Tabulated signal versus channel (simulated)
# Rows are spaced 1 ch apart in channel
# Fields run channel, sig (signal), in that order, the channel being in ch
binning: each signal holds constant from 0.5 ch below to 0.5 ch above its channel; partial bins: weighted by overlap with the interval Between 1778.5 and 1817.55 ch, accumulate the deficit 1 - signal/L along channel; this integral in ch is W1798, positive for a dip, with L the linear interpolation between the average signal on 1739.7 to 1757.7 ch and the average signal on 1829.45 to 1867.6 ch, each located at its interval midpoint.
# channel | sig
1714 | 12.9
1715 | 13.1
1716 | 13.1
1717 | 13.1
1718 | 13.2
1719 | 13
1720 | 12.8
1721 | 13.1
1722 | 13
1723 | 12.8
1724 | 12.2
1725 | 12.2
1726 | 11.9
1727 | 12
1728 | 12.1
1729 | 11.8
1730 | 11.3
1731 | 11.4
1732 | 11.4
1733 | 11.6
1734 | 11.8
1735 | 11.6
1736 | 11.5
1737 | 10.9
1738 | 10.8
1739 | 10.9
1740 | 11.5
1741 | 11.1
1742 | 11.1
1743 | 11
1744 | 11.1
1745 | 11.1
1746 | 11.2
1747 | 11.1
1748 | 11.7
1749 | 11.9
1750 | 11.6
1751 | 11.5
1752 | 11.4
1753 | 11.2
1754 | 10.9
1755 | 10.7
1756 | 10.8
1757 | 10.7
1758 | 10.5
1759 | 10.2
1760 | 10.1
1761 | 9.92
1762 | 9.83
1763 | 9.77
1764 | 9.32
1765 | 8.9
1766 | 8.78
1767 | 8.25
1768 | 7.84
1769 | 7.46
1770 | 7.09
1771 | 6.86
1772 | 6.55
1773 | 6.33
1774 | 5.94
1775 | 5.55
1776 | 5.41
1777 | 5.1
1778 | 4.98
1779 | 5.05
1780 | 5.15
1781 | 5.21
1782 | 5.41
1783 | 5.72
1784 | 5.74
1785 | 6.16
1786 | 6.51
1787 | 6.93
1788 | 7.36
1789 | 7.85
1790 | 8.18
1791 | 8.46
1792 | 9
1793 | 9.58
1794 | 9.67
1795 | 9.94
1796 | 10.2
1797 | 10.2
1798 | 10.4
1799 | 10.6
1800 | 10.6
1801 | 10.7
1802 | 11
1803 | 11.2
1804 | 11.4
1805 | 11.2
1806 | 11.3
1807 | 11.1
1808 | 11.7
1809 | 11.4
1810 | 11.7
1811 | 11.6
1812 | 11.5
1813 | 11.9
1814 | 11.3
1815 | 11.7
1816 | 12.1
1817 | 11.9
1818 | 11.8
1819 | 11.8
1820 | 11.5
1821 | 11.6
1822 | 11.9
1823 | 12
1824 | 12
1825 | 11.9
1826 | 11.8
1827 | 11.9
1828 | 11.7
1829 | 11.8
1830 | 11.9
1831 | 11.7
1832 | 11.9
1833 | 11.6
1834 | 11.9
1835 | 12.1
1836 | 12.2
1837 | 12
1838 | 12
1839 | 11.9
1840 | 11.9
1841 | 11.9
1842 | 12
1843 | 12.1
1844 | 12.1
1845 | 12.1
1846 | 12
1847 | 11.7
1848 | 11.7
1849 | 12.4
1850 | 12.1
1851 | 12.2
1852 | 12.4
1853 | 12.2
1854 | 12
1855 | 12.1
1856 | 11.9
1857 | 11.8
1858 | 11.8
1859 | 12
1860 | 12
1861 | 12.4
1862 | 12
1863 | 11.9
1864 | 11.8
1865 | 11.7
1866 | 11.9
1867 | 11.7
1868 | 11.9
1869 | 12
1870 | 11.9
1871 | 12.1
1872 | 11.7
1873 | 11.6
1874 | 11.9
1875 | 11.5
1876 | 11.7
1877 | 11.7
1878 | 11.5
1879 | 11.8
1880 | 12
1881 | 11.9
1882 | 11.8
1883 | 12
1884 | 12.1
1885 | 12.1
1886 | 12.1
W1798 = 7.2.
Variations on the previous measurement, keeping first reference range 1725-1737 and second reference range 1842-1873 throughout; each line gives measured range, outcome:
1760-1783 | 9.2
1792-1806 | 1.6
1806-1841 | 0.3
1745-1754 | 0.2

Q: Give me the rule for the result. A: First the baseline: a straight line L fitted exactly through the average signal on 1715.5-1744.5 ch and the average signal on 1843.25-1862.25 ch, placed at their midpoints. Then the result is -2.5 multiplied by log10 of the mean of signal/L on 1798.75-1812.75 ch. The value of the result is 0.07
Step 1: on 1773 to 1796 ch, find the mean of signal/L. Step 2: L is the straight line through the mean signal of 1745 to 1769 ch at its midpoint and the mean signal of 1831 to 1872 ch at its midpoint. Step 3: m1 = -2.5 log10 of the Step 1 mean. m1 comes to 0.499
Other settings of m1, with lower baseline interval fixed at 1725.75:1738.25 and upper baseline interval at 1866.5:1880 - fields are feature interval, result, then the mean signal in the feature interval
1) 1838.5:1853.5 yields -0.03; 12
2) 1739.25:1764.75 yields 0.07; 10.8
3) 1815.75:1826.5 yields -0.01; 11.8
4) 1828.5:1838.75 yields -0.02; 11.9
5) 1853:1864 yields -0.02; 12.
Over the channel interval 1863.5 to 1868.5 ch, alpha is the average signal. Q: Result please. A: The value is 11.8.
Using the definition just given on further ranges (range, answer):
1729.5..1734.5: 11.5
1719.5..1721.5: 12.9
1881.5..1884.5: 12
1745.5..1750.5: 11.5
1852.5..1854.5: 12.1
